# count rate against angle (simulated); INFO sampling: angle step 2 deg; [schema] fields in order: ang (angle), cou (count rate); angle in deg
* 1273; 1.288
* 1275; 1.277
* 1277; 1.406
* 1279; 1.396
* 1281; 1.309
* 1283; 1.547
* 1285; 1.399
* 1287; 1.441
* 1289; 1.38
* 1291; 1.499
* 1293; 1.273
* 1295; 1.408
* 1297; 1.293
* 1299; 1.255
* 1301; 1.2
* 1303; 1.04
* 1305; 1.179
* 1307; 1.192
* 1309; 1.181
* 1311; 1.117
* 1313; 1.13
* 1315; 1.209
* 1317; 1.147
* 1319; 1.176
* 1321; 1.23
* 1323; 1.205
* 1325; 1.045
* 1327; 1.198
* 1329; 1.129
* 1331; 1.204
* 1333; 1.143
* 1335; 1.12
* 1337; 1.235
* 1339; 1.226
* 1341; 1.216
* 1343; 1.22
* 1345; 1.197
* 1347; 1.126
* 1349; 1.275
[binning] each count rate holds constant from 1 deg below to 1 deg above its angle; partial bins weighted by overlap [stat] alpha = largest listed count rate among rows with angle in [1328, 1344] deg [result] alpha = 1.235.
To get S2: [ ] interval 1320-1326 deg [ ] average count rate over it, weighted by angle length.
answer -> 1.16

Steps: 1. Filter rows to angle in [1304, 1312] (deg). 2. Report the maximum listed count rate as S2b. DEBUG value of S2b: 1.192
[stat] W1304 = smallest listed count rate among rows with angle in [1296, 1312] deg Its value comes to 1.04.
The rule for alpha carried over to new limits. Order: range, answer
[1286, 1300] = 1.499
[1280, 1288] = 1.547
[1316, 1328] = 1.23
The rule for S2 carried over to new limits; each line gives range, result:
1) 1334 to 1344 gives 1.2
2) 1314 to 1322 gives 1.19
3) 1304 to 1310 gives 1.18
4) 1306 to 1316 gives 1.17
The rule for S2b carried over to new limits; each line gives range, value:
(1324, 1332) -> 1.204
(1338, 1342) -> 1.226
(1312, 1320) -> 1.209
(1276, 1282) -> 1.406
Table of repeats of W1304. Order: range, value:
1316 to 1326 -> 1.045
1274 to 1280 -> 1.277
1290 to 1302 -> 1.2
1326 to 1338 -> 1.12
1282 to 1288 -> 1.399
